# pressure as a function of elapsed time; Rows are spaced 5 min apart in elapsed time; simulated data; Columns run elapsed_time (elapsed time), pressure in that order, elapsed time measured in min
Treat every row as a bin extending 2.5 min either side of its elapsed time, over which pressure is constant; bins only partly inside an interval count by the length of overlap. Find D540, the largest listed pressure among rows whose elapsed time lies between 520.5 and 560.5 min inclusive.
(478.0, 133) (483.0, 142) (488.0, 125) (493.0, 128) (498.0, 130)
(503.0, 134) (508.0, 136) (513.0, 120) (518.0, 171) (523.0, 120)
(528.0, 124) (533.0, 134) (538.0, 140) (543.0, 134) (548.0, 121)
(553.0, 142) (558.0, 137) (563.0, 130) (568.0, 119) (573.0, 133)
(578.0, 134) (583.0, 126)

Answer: 142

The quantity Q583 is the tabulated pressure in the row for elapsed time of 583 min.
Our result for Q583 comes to 126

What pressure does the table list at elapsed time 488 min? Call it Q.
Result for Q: 125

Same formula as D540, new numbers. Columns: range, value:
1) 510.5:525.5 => 171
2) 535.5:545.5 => 140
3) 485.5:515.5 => 136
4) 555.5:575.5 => 137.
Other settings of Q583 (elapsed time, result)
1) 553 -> 142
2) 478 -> 133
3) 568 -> 119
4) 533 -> 134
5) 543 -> 134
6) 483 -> 142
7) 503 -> 134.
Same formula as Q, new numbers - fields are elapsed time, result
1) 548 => 121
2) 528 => 124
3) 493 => 128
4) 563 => 130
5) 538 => 140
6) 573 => 133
